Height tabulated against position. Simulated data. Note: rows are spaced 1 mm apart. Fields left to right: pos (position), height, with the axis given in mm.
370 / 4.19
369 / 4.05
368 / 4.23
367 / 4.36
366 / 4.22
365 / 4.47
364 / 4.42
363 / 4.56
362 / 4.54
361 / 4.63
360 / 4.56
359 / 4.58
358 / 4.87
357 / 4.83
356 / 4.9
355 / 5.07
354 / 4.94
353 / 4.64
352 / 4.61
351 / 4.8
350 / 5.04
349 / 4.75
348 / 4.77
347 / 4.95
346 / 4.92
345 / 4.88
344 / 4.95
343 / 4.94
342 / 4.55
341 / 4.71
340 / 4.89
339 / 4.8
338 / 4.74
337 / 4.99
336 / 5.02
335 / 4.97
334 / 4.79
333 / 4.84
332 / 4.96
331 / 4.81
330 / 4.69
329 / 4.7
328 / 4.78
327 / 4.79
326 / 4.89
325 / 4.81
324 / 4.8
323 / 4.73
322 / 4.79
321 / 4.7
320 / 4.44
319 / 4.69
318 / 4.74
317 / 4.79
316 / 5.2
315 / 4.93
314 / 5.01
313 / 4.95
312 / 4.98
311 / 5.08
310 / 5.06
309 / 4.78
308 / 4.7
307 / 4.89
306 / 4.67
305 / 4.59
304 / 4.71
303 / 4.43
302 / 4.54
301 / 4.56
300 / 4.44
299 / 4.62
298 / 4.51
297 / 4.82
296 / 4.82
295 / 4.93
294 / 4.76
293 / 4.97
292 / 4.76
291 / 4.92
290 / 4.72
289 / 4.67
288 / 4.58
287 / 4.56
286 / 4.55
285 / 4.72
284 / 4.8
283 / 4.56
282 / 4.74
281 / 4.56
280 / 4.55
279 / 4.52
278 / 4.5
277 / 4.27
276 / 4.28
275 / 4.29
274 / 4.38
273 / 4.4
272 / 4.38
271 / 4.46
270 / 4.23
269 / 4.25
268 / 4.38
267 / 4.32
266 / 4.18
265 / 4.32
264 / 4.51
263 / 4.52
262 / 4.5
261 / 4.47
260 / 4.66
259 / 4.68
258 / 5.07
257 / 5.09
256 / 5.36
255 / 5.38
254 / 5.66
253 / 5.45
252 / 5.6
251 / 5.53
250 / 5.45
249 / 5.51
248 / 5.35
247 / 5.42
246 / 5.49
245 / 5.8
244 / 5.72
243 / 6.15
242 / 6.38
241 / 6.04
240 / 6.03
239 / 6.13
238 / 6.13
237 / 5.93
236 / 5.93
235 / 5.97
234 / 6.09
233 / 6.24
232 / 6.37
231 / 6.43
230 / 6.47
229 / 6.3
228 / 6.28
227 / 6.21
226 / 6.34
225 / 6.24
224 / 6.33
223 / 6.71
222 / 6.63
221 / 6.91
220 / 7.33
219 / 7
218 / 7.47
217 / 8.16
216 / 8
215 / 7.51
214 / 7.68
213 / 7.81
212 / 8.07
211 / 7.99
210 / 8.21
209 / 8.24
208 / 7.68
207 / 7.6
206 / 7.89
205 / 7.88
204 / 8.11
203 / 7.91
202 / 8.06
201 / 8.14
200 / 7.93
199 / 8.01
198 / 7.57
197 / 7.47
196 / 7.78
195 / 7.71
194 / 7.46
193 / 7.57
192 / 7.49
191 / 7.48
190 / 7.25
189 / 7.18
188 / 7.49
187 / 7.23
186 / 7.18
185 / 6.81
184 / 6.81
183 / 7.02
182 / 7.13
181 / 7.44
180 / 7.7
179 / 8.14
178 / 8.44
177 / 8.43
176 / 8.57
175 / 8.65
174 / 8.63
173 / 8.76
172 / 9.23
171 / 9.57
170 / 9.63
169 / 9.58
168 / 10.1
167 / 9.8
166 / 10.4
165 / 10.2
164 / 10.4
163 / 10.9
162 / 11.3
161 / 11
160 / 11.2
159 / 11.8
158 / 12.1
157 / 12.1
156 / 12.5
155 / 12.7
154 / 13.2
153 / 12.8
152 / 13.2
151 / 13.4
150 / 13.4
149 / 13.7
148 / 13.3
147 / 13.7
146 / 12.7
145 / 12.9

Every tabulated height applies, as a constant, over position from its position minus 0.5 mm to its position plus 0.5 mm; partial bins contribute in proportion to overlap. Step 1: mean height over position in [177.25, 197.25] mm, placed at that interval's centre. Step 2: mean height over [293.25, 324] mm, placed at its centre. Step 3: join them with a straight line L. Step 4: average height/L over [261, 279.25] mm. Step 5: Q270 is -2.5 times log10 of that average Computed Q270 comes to 0.27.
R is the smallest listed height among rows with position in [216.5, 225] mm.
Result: 6.24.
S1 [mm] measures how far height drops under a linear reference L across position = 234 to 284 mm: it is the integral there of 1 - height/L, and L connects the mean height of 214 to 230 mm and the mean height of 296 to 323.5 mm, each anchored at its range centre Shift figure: 8.0 mm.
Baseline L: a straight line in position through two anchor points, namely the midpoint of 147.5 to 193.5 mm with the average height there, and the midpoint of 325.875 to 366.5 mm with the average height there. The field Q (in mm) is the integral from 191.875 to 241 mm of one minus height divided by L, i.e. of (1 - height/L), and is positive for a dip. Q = 7.6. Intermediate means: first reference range 9.76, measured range 7.16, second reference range 4.77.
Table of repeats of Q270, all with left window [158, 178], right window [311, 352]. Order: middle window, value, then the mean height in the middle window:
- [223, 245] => 0.26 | 6.18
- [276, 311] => 0.27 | 4.67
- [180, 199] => 0.25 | 7.36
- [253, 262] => 0.38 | 5.04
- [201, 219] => 0.10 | 7.88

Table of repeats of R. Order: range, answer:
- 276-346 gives 4.27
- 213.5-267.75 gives 4.18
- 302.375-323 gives 4.43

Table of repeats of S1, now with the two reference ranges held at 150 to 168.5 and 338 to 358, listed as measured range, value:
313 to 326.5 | 2.4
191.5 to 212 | 4.6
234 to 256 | 7.2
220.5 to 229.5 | 2.8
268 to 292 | 9.1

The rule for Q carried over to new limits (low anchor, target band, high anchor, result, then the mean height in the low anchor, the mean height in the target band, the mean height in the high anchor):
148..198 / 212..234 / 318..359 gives 3.33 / 9.53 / 6.89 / 4.81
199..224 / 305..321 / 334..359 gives 2.03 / 7.68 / 4.85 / 4.85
